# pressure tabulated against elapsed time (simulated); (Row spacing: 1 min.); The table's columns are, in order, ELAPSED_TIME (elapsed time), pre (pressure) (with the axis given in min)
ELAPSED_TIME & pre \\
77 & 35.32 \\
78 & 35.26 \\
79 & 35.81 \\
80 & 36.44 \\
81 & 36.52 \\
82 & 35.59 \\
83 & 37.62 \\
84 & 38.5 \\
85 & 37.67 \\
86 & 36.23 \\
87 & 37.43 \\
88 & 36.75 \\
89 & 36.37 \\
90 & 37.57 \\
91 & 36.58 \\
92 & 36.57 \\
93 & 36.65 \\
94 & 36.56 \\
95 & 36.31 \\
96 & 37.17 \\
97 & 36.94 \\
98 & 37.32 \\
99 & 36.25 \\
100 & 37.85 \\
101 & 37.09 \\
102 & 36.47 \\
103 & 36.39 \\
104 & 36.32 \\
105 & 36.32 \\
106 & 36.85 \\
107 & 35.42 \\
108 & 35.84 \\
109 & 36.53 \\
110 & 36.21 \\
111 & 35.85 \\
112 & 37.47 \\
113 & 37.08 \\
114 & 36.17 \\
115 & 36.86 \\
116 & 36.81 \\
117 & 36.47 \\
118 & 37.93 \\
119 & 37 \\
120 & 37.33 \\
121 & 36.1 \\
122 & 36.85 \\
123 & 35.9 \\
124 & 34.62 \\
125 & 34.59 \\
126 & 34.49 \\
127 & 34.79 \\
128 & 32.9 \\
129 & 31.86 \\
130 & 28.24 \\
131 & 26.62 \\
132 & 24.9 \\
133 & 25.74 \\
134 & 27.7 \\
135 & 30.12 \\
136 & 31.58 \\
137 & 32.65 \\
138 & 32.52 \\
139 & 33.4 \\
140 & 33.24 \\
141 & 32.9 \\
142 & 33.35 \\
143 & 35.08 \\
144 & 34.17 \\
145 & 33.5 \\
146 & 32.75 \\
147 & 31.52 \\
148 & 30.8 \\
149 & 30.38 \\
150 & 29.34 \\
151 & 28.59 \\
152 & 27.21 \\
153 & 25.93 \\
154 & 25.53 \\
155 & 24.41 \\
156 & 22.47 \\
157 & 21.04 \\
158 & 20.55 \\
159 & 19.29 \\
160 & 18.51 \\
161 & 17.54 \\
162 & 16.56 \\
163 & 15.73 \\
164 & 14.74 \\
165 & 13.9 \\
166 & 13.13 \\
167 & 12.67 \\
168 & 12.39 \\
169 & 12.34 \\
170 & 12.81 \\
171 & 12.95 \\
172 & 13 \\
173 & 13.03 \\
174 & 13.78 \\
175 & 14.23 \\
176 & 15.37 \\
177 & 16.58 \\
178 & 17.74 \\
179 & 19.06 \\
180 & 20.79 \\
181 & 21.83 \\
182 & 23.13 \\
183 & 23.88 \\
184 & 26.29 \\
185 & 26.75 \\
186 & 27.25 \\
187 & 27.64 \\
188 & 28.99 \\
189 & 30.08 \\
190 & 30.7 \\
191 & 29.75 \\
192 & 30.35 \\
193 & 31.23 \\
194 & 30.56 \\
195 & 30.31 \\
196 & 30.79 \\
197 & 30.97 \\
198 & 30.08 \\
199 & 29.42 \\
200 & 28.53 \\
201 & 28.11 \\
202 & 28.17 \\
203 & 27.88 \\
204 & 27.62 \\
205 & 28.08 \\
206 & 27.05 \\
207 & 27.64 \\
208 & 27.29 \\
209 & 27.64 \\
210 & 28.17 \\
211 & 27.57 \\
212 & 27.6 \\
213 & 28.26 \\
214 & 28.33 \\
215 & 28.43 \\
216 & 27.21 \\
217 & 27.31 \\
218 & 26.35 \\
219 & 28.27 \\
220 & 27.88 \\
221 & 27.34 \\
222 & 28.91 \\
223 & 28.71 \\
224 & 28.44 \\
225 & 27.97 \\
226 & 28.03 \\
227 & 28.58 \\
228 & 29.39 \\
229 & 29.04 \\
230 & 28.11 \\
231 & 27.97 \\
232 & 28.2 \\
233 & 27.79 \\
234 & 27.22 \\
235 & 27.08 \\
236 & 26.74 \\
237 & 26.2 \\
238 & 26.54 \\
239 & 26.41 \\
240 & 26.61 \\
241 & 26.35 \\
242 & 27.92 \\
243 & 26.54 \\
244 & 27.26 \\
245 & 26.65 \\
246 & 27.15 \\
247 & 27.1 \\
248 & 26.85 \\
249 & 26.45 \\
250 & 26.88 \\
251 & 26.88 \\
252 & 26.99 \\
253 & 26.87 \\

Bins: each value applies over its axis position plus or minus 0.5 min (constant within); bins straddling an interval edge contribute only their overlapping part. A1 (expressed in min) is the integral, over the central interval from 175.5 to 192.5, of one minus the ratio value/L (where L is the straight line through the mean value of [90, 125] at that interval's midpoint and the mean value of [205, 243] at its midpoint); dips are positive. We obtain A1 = 3.42 min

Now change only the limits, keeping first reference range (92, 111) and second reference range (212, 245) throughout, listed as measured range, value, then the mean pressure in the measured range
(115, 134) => 0.8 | 33.4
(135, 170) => 8.7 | 24.9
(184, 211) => 0.9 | 28.8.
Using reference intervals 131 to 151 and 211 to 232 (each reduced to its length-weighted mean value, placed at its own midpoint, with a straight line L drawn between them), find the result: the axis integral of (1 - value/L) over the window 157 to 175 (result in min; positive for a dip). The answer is 9.1 min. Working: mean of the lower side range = 31.2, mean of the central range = 15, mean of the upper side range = 28.1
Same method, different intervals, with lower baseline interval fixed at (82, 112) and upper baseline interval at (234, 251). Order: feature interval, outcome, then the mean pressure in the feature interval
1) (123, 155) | 2.7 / 31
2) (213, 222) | 0.2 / 27.7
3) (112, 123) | -0.5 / 36.8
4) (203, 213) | 0.5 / 27.7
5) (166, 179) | 7.2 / 14.1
